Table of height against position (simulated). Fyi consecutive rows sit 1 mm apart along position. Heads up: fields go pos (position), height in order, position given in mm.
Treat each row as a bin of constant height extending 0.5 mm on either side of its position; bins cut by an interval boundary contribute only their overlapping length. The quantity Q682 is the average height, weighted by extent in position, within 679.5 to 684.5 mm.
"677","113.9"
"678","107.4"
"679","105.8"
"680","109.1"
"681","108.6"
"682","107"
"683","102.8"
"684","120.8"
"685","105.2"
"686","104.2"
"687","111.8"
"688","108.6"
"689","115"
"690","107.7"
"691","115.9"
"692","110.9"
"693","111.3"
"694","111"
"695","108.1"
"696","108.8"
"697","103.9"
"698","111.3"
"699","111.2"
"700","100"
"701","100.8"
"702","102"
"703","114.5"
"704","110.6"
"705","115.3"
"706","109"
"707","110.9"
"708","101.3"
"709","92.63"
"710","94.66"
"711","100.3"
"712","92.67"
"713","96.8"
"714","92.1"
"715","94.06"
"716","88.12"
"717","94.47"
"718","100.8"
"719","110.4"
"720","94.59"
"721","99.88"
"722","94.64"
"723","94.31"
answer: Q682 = 110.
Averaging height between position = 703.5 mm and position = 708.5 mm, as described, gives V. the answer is 109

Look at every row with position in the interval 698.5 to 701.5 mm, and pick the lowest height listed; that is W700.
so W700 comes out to 100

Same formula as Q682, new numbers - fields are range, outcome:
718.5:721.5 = 102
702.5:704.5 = 113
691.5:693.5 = 111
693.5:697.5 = 108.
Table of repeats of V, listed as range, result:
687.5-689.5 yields 112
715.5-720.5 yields 97.7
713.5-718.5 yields 93.9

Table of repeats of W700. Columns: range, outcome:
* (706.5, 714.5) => 92.1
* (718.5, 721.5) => 94.59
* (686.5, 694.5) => 107.7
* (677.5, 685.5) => 102.8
